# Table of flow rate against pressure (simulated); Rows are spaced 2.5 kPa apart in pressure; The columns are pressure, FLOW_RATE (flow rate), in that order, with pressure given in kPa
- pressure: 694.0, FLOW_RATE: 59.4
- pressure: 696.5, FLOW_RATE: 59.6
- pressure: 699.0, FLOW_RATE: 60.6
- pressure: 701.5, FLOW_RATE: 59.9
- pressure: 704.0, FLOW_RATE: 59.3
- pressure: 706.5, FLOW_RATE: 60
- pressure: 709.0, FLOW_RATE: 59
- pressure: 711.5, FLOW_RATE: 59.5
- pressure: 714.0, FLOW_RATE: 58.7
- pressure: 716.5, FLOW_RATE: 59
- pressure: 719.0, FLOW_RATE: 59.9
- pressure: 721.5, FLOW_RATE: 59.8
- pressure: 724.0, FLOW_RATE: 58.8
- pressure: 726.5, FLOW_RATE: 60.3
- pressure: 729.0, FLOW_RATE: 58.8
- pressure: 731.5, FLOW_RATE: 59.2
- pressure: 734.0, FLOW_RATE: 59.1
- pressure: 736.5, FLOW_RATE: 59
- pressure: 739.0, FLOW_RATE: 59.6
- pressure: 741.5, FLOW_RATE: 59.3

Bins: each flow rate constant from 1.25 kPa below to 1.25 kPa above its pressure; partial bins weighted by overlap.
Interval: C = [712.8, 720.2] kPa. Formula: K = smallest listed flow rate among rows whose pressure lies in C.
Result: 58.7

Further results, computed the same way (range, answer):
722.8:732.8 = 58.8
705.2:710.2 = 59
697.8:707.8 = 59.3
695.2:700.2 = 59.6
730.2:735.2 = 59.1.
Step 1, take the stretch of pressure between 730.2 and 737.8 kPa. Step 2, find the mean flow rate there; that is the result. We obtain 59.1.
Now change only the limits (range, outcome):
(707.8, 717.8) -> 59.1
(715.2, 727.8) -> 59.6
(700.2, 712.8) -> 59.5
